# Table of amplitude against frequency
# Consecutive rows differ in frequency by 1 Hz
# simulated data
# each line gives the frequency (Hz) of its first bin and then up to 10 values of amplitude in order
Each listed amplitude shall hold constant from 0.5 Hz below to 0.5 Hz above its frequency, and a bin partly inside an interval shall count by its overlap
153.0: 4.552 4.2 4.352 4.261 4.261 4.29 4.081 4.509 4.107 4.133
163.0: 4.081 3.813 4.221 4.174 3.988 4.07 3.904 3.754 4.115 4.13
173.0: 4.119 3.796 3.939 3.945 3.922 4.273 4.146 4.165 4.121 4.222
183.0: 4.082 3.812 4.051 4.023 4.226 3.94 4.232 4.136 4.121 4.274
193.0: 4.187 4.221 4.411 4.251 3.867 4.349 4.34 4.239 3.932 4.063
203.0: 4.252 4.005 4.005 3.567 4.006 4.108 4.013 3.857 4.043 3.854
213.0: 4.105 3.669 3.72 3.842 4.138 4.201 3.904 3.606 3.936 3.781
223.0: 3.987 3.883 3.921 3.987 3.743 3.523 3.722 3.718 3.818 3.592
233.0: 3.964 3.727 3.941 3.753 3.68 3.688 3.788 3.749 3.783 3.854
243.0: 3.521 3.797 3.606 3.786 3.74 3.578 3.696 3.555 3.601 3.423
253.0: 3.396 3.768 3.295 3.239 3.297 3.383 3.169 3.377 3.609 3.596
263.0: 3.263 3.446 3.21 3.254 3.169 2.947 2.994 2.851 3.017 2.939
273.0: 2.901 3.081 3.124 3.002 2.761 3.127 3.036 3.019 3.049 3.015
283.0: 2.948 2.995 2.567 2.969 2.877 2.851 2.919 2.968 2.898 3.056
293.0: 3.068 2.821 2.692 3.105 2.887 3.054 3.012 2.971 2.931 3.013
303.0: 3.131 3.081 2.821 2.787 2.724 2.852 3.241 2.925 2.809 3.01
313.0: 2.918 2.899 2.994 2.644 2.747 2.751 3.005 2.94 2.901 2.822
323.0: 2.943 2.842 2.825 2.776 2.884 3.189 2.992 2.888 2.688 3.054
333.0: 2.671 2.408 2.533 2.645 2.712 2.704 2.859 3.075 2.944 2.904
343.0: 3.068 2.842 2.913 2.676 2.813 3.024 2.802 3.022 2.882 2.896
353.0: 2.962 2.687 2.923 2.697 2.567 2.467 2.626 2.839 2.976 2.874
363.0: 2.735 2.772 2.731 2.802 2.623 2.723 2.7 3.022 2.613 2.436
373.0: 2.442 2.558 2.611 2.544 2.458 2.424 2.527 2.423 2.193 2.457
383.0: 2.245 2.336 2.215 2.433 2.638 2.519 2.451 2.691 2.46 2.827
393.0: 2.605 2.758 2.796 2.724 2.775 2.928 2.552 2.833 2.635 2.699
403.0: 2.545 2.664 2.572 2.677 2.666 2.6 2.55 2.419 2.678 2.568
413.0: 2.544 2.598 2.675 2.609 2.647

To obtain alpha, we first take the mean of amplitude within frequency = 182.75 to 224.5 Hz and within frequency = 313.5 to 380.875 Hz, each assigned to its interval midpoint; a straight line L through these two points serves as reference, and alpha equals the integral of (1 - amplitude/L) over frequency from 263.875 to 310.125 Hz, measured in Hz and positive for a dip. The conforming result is 4.5 Hz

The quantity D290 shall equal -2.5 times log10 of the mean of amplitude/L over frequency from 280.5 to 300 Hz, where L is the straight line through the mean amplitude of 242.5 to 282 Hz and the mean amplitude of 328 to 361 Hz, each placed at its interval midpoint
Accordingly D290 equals 0.07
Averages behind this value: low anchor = 3.29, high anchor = 2.81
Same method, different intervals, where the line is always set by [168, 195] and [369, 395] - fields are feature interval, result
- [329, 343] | 0.03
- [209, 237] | -0.03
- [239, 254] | -0.02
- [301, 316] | 0.06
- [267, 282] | 0.12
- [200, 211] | -0.03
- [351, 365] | -0.03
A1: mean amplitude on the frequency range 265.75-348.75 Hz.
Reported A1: 2.91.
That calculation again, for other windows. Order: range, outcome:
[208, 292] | 3.47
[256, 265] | 3.37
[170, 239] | 3.98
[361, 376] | 2.69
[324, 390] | 2.71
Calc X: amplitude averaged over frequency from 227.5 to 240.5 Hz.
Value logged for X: 3.74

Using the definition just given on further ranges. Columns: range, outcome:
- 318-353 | 2.86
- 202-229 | 3.91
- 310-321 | 2.88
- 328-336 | 2.77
